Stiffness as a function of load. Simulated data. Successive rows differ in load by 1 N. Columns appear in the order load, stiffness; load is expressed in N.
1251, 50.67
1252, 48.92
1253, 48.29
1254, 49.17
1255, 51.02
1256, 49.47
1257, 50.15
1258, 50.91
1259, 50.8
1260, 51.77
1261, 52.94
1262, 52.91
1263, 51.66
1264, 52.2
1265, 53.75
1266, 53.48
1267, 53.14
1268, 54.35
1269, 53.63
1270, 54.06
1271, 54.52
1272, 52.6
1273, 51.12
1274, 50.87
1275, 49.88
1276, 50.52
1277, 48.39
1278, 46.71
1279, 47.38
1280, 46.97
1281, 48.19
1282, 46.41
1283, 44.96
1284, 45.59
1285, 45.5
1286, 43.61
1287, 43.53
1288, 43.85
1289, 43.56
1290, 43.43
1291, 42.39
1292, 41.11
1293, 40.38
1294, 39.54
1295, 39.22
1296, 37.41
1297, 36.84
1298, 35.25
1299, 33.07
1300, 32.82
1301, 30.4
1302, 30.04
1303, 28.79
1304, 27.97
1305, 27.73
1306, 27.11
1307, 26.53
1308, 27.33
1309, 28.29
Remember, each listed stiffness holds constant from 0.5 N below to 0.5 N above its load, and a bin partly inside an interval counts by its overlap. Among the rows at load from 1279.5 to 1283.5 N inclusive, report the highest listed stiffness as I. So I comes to 48.19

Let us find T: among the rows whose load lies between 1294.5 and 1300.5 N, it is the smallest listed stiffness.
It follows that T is 32.82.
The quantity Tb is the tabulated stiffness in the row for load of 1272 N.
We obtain 52.6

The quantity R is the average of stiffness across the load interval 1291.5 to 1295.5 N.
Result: 40.1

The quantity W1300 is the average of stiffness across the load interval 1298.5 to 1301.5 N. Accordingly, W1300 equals 32.1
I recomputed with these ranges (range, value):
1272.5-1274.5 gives 51.12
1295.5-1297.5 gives 37.41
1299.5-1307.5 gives 32.82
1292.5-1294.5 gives 40.38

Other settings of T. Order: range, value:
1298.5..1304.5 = 27.97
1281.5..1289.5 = 43.53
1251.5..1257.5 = 48.29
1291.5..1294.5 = 39.54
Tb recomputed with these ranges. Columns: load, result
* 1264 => 52.2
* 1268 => 54.35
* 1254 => 49.17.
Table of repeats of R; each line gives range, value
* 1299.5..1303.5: 30.5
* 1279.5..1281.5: 47.6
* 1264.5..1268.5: 53.7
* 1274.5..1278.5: 48.9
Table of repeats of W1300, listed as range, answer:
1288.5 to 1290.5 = 43.5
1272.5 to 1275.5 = 50.6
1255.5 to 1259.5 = 50.3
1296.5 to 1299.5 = 35.1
